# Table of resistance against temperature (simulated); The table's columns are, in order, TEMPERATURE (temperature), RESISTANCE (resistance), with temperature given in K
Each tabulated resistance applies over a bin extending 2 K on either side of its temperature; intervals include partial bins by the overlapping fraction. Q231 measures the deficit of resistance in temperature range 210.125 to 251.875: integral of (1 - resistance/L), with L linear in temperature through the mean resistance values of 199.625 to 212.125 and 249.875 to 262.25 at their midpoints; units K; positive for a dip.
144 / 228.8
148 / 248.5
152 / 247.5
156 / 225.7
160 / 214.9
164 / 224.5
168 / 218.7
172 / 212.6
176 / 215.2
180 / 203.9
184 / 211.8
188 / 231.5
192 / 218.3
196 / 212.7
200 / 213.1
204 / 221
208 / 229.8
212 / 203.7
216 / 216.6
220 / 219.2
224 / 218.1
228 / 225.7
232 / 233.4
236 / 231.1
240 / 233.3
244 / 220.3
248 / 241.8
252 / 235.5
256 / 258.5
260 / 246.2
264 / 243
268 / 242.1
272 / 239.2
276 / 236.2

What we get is 1.5 K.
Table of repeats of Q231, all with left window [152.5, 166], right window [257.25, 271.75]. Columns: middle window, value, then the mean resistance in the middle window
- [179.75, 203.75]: 1.5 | 216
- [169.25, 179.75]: 0.7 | 213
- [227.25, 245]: 0.7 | 229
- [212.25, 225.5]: 1.1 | 216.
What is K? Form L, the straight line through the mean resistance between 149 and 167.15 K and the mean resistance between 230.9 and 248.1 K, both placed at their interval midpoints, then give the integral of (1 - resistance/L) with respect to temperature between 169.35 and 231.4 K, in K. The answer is 3.4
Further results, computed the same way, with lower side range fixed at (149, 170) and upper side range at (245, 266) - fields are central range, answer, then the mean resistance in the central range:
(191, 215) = 1.9 K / 216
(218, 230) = 0.9 K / 221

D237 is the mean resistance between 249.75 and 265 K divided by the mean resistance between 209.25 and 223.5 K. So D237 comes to 1.15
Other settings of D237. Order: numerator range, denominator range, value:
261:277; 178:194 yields 1.11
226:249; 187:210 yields 1.04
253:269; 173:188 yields 1.16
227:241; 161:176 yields 1.06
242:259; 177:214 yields 1.11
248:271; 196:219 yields 1.13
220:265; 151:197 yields 1.07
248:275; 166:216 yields 1.13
